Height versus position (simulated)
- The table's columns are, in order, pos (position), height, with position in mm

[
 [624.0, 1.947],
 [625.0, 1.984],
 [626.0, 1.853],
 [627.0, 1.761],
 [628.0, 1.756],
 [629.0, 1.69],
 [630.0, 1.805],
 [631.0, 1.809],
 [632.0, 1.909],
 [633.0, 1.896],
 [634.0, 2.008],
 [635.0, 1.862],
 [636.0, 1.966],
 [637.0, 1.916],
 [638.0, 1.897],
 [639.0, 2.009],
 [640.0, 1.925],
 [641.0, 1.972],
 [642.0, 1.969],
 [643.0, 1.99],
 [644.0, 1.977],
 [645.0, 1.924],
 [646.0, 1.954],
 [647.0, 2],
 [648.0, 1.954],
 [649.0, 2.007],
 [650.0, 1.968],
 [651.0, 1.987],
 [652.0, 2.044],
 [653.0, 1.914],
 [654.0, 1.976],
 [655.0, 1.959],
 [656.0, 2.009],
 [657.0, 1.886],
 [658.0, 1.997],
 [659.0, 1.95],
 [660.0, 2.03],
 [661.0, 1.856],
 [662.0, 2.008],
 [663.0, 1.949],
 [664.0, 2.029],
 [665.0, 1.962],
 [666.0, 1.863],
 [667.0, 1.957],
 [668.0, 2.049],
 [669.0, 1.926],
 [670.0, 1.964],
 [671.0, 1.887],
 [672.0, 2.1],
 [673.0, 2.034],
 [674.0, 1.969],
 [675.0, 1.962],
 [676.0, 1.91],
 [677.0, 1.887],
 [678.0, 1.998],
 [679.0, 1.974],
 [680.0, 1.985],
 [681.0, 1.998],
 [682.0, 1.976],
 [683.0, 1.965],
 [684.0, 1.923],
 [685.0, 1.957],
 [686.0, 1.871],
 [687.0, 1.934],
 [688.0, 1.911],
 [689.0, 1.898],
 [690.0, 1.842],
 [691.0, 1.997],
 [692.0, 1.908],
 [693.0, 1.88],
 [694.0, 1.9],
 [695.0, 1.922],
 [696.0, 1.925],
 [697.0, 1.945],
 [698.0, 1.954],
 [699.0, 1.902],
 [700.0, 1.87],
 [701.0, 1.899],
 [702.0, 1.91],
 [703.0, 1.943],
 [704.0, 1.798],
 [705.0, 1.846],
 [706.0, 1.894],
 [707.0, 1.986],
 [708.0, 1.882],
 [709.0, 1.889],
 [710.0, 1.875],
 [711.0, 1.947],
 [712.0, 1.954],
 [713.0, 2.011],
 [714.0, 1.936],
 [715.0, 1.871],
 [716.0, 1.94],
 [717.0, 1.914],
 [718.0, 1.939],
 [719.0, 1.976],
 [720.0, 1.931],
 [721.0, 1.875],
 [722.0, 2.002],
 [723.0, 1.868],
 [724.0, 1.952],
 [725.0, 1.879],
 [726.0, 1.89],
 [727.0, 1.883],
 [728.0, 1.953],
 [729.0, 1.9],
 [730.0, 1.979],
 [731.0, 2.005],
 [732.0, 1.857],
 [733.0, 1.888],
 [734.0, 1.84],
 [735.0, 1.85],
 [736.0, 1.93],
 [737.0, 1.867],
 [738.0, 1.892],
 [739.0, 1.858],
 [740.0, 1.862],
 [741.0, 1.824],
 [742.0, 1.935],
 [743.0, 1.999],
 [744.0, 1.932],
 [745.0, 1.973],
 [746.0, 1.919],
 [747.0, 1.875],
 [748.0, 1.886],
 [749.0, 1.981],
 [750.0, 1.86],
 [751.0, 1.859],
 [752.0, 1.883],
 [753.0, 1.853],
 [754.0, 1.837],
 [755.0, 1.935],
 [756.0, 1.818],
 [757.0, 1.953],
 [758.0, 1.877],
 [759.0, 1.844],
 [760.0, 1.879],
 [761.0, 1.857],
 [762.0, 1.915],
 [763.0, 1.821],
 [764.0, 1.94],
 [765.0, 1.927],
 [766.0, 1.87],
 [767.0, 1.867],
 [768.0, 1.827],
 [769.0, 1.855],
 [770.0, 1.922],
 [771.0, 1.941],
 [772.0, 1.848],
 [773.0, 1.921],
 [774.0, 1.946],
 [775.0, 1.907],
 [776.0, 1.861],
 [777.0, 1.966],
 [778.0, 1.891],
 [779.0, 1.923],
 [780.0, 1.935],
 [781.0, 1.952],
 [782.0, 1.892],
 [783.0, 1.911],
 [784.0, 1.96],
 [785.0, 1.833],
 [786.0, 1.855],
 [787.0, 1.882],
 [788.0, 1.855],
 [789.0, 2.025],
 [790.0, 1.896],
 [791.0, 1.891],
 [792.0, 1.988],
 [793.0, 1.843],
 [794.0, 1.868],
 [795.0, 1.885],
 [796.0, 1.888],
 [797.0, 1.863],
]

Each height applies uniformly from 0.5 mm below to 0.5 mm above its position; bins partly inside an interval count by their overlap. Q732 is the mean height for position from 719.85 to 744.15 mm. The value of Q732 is 1.91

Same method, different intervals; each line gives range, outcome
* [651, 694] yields 1.95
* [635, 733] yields 1.94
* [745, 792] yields 1.9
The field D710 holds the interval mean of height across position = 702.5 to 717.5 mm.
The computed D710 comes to 1.91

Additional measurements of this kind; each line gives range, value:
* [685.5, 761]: 1.91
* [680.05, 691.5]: 1.94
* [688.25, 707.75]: 1.91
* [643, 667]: 1.97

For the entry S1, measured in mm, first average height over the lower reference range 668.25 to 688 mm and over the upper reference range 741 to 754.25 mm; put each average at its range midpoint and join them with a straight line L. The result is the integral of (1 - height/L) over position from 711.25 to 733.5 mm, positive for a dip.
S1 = 0.0 mm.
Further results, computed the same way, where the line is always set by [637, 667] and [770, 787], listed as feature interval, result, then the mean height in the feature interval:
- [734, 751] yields 0.2 mm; 1.9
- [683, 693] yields 0.2 mm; 1.92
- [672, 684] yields -0.1 mm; 1.97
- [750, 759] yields 0.2 mm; 1.87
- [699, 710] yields 0.3 mm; 1.89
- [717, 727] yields 0.1 mm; 1.92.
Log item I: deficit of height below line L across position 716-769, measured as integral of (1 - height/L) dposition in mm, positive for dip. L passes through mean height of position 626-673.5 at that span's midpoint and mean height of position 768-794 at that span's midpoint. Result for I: 0.48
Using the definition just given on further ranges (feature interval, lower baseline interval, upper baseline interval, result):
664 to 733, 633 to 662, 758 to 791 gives 0.1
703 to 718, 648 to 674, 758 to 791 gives 0.2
